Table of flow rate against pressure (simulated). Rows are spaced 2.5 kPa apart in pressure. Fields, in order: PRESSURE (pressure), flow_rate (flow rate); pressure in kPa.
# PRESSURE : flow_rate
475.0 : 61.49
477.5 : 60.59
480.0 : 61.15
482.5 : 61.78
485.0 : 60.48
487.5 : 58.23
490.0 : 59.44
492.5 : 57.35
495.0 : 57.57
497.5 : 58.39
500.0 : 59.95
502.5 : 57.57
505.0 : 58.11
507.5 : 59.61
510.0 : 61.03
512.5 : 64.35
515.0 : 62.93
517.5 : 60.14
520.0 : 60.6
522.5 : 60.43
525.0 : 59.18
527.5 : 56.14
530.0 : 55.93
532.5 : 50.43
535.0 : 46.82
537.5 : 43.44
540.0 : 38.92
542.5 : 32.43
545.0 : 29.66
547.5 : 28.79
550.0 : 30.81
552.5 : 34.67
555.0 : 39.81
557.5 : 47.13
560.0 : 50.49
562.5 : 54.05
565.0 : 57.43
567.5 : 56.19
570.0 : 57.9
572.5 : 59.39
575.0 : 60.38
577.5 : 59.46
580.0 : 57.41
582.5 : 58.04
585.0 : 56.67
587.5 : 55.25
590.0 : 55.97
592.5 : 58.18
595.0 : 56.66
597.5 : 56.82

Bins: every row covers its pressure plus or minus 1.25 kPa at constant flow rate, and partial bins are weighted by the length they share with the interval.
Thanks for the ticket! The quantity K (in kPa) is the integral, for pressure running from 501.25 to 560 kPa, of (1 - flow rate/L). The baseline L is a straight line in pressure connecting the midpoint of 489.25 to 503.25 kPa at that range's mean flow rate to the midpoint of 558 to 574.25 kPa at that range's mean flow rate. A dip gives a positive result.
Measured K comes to 7.8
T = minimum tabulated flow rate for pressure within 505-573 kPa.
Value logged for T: 28.79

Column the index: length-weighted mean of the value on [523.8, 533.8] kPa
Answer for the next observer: 55.4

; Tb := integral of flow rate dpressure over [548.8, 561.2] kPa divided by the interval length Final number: 40.6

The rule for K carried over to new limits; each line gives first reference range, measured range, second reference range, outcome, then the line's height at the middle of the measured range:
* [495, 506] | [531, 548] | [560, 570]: 5.2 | 56.6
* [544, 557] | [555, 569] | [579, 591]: -3.6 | 41.3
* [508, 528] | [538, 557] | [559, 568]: 7.4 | 56.7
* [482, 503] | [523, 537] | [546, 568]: -0.9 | 50.1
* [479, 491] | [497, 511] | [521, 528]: 0.1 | 59.6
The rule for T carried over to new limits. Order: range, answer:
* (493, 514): 57.57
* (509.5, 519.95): 60.14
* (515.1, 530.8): 55.93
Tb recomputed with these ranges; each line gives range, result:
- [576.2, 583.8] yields 58.3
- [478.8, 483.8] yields 61.5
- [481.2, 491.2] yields 60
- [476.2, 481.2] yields 60.9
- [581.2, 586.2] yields 57.4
